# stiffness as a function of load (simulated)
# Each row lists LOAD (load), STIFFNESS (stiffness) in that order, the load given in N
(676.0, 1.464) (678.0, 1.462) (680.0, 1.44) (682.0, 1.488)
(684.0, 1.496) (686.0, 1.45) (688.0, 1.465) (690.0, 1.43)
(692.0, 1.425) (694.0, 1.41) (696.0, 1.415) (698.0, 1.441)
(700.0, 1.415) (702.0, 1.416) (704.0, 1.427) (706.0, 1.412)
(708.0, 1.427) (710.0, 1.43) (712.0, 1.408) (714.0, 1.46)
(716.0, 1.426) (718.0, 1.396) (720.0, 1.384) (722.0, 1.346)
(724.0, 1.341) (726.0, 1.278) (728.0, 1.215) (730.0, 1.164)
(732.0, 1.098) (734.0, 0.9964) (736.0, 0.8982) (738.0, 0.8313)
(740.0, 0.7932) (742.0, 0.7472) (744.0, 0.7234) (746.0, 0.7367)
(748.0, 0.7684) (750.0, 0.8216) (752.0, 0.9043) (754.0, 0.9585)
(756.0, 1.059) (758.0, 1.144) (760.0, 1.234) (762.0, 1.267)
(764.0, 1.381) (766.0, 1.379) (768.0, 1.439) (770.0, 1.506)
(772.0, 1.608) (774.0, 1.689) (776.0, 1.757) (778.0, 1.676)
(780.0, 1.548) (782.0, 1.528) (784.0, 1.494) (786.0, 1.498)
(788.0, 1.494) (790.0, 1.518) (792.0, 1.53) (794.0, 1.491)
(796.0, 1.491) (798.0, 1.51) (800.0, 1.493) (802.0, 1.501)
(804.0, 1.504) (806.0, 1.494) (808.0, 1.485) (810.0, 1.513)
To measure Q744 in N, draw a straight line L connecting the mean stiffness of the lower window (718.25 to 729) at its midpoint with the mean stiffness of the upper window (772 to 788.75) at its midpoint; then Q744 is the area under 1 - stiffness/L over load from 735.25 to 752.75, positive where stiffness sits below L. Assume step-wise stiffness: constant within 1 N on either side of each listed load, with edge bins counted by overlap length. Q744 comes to 7.61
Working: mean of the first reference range 1.32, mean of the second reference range 1.59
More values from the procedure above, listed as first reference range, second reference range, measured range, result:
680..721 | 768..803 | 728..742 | 4.8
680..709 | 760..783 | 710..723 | 0.5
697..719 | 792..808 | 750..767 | 3.7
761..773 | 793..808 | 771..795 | -1.8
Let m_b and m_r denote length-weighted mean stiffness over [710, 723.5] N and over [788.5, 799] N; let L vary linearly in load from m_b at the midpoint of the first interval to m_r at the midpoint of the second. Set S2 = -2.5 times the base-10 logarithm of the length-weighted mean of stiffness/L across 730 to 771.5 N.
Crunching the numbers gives 0.358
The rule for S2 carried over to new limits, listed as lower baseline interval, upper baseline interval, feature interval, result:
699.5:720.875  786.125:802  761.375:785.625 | -0.03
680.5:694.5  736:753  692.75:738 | -0.17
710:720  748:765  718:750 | 0.24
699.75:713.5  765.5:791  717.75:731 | 0.12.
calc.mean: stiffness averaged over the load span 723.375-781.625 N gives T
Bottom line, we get 1.17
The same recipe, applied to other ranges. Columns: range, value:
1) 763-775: 1.5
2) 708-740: 1.24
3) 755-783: 1.44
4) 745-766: 1.04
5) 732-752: 0.832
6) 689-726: 1.41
